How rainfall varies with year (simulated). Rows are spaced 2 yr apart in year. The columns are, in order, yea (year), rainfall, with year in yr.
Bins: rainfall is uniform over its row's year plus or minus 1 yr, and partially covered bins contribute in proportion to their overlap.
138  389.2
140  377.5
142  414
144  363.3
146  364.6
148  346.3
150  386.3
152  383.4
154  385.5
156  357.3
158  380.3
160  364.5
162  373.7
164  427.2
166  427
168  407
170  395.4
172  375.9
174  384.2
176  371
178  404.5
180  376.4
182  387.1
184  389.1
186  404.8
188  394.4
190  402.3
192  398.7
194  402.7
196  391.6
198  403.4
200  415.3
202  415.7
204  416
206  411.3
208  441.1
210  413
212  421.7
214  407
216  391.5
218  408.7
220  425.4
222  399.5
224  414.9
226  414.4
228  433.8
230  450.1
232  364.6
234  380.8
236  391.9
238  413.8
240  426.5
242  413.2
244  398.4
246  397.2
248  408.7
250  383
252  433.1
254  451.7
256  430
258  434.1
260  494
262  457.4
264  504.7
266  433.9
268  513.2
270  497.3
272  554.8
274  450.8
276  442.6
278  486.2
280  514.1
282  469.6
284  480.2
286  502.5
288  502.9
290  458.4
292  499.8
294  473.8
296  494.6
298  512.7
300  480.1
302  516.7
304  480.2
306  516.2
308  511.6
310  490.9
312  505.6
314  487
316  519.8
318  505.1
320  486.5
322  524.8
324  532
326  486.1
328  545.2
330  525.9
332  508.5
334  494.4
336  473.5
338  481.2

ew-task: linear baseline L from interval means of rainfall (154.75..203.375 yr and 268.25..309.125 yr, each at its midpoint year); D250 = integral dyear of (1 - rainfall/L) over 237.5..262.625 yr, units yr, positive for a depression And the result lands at 1.8 yr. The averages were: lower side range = 394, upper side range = 493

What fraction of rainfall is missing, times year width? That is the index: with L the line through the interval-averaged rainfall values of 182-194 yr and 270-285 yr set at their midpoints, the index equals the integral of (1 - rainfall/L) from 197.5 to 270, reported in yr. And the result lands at 3.1 yr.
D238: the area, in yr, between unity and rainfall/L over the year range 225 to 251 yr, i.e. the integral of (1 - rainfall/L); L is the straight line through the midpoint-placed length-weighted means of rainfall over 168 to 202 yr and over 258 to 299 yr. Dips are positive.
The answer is 2.3 yr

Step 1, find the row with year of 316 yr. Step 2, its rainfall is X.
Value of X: 519.8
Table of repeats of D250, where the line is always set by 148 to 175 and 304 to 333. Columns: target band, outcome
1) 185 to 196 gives 0.3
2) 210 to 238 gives 1.7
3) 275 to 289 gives -0.1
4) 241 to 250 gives 1.0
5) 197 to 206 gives 0.1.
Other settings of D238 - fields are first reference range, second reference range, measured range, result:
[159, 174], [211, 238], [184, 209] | -0.3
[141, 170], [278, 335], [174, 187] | 0.5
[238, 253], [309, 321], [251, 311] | -3.7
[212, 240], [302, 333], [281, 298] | -0.3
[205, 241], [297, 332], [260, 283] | -1.1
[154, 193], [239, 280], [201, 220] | 0.1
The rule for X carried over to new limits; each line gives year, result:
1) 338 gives 481.2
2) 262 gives 457.4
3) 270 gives 497.3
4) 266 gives 433.9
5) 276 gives 442.6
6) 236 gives 391.9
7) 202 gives 415.7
